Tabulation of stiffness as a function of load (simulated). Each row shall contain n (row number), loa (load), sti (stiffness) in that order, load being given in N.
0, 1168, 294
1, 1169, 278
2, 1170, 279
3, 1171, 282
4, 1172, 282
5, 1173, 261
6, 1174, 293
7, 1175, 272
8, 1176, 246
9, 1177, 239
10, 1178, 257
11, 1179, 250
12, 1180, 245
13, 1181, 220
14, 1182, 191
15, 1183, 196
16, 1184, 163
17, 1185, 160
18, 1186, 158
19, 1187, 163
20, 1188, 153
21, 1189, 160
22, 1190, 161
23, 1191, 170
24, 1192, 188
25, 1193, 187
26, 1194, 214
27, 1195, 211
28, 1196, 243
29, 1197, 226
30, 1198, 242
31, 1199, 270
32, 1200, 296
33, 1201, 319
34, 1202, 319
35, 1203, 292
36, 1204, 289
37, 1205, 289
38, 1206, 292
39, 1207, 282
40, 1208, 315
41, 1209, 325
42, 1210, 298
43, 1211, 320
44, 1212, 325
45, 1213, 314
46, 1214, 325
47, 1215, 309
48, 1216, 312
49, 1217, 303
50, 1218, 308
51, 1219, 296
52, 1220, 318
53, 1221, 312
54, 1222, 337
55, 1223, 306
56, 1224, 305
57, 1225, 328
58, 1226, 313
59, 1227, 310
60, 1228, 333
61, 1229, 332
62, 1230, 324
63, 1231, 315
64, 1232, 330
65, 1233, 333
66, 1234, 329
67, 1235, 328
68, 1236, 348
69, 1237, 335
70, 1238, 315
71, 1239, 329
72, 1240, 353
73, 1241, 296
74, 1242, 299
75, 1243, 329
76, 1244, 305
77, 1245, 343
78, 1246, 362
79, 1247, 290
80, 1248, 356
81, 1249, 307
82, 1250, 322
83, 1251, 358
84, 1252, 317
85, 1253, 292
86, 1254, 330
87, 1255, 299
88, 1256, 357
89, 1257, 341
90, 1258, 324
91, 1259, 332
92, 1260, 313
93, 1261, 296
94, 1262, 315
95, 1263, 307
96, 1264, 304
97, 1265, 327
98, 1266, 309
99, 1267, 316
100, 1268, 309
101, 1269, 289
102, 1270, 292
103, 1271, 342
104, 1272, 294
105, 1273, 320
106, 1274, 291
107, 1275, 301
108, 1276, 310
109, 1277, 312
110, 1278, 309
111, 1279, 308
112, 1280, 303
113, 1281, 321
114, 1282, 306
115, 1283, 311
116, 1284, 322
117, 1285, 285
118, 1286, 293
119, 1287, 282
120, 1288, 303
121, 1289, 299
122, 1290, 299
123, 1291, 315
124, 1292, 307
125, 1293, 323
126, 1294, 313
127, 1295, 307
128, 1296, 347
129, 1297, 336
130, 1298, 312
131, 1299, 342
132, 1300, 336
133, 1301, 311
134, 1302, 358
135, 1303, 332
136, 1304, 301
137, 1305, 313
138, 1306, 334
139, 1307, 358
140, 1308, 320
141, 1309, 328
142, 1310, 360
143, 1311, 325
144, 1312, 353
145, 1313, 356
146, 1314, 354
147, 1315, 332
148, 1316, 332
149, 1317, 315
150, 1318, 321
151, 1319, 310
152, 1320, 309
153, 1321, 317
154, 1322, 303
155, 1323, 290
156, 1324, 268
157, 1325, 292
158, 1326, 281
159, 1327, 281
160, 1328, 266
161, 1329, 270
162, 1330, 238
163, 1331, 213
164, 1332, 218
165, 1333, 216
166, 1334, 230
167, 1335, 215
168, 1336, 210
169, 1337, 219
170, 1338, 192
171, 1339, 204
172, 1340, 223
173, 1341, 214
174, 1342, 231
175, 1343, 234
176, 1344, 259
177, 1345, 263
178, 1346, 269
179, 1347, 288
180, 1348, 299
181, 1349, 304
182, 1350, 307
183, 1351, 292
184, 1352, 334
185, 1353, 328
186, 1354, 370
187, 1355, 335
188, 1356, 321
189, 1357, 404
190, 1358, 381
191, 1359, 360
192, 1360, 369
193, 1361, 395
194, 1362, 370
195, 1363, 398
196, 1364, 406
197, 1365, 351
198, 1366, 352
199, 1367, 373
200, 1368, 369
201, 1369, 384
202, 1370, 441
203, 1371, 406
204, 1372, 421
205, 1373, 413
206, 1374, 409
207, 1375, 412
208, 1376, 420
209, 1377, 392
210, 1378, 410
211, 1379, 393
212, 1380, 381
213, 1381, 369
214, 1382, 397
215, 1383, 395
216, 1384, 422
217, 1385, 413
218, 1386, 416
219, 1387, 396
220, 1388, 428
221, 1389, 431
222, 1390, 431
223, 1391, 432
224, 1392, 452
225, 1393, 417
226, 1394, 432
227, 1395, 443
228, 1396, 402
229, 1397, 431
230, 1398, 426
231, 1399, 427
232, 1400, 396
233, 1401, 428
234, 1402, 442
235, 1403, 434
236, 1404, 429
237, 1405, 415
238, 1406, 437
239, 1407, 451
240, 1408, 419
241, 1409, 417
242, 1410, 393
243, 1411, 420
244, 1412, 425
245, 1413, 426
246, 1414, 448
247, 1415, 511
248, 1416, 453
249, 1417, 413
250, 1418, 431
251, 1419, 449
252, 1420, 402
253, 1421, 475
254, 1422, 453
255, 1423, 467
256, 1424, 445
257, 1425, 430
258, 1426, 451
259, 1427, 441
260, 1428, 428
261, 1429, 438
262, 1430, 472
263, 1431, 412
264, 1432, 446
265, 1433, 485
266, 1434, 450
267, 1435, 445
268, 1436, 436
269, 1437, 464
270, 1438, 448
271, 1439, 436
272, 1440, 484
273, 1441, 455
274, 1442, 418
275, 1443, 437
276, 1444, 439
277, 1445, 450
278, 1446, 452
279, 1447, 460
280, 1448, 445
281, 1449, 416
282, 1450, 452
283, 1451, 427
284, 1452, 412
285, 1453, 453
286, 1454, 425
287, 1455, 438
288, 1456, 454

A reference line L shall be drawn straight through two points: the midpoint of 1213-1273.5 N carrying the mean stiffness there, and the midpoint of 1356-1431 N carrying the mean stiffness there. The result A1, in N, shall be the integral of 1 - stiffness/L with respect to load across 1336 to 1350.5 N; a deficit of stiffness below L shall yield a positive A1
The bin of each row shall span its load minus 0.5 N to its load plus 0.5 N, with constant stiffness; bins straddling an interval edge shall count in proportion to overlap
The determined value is 5.12 N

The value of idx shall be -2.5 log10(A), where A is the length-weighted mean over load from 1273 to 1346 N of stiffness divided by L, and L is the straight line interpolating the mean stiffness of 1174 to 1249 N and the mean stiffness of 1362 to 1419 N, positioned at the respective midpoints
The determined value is 0.20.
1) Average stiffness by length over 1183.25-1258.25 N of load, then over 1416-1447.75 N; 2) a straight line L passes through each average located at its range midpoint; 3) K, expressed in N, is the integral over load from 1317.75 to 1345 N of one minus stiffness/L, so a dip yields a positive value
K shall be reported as 8.73 N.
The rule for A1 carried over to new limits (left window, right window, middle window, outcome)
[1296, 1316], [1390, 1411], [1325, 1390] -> 9.4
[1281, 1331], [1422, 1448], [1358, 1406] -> -1.8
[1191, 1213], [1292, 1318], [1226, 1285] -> -3.2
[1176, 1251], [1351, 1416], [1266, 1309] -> 2.8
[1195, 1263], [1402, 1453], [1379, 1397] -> 0.0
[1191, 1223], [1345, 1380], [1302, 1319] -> 0.3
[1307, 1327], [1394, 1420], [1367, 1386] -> -0.5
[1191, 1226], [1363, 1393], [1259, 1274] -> 0.8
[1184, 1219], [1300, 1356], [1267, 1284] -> -2.0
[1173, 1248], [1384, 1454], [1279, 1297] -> 1.6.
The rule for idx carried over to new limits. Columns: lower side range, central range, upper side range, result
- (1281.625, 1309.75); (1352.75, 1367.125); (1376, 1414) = 0.043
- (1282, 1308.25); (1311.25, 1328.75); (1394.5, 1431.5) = 0.105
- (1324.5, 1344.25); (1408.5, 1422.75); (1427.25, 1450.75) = -0.100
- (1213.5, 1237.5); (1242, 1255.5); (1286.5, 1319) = -0.003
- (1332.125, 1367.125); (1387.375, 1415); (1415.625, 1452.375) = -0.111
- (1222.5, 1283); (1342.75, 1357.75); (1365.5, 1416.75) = 0.246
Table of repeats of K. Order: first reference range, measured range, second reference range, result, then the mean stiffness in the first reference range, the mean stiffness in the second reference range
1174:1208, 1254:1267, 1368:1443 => -1.05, 231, 429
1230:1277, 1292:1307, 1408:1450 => 1.09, 320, 443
